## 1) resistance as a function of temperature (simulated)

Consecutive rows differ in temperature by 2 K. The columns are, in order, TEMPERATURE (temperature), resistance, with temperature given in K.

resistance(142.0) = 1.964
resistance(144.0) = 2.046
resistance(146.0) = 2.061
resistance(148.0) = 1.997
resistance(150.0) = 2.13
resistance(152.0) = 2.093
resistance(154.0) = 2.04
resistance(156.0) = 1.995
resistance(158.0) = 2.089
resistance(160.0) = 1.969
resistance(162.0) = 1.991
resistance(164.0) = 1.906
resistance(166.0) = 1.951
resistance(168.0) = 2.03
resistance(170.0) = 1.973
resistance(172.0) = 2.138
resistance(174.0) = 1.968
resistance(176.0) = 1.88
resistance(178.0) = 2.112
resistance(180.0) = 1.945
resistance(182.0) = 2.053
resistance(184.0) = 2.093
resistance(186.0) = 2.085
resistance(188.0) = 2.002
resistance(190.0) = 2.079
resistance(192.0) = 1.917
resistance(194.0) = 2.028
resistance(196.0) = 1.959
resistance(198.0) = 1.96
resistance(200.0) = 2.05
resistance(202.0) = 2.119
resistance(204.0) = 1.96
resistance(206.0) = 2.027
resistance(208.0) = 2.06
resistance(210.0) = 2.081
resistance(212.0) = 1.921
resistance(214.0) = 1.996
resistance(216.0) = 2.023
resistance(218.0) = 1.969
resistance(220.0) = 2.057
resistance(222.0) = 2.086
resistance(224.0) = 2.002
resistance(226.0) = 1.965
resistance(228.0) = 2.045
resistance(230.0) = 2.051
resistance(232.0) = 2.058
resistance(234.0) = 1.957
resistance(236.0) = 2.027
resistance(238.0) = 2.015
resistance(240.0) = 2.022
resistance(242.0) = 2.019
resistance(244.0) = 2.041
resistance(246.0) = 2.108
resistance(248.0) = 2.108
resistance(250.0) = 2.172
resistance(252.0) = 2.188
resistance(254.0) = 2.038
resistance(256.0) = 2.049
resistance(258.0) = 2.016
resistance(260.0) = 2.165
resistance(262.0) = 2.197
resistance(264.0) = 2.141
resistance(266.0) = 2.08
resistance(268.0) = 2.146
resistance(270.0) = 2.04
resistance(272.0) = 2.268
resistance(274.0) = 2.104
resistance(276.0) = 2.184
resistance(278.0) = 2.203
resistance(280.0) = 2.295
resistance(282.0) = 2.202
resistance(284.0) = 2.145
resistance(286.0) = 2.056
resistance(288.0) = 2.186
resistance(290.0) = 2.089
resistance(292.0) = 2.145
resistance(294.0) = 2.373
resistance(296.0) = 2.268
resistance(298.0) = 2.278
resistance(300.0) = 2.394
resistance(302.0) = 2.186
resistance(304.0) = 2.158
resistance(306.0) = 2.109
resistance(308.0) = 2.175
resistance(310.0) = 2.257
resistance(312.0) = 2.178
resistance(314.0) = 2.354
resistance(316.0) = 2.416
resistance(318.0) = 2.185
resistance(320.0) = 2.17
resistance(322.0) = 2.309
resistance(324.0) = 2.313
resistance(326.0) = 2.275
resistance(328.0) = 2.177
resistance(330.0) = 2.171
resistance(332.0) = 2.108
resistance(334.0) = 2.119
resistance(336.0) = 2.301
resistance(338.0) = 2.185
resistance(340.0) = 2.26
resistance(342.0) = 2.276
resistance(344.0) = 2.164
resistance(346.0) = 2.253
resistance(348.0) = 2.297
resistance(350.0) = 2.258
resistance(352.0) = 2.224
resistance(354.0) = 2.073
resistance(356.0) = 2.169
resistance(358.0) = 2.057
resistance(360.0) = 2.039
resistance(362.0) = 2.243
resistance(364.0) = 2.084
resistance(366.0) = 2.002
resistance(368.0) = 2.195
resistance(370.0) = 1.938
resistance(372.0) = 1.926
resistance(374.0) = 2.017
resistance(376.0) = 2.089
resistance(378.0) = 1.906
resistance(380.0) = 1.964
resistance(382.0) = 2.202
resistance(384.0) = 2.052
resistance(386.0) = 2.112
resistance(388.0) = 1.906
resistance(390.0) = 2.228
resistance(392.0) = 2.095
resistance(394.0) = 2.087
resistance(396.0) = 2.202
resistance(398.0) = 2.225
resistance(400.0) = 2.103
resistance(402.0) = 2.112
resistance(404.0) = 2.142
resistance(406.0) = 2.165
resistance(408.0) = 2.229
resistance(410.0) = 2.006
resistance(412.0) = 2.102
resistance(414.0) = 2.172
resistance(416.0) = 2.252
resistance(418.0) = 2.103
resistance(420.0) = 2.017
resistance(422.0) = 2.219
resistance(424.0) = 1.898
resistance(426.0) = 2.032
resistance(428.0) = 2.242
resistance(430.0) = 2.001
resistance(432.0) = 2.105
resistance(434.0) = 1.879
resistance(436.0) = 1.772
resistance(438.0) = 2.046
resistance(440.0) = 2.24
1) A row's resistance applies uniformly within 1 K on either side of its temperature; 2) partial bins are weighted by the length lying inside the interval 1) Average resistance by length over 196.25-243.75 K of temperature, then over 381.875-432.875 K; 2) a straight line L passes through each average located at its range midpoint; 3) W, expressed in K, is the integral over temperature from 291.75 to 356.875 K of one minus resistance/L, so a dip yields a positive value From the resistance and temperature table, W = -5.0 K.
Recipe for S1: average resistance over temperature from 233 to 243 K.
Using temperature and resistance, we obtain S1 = 2.01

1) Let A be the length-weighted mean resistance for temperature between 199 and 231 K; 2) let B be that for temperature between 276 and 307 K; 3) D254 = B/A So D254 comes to 1.1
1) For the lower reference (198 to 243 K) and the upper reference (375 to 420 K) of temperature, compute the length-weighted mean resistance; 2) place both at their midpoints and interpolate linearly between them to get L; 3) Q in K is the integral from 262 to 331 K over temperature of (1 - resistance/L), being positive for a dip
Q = -4.9 K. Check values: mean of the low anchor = 2.02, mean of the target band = 2.21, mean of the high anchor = 2.11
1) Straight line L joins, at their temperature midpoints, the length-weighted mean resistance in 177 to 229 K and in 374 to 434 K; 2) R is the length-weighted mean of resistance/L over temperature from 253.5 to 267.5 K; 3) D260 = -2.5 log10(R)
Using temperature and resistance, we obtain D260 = -0.03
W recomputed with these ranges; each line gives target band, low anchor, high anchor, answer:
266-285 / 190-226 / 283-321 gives -0.1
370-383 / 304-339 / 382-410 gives 0.8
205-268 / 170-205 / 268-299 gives 1.5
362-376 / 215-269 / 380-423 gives 0.4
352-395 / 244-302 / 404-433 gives 1.2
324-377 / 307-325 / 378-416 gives 1.1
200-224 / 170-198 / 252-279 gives 0.3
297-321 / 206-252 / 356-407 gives -2.0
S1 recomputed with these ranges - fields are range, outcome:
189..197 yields 2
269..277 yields 2.15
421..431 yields 2.08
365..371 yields 2.04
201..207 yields 2.04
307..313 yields 2.2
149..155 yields 2.09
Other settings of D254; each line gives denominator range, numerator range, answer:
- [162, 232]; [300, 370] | 1.09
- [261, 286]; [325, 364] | 1.01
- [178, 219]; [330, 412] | 1.05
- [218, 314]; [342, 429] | 0.99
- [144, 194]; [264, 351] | 1.09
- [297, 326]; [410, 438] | 0.92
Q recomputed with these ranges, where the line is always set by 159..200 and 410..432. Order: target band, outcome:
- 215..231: 0.0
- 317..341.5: -1.8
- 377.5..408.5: -0.3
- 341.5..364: -1.2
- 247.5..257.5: -0.4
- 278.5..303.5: -2.1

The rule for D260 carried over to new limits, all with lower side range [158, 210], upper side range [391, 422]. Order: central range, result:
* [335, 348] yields -0.07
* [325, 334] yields -0.04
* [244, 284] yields -0.04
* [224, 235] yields 0.01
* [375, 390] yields 0.04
